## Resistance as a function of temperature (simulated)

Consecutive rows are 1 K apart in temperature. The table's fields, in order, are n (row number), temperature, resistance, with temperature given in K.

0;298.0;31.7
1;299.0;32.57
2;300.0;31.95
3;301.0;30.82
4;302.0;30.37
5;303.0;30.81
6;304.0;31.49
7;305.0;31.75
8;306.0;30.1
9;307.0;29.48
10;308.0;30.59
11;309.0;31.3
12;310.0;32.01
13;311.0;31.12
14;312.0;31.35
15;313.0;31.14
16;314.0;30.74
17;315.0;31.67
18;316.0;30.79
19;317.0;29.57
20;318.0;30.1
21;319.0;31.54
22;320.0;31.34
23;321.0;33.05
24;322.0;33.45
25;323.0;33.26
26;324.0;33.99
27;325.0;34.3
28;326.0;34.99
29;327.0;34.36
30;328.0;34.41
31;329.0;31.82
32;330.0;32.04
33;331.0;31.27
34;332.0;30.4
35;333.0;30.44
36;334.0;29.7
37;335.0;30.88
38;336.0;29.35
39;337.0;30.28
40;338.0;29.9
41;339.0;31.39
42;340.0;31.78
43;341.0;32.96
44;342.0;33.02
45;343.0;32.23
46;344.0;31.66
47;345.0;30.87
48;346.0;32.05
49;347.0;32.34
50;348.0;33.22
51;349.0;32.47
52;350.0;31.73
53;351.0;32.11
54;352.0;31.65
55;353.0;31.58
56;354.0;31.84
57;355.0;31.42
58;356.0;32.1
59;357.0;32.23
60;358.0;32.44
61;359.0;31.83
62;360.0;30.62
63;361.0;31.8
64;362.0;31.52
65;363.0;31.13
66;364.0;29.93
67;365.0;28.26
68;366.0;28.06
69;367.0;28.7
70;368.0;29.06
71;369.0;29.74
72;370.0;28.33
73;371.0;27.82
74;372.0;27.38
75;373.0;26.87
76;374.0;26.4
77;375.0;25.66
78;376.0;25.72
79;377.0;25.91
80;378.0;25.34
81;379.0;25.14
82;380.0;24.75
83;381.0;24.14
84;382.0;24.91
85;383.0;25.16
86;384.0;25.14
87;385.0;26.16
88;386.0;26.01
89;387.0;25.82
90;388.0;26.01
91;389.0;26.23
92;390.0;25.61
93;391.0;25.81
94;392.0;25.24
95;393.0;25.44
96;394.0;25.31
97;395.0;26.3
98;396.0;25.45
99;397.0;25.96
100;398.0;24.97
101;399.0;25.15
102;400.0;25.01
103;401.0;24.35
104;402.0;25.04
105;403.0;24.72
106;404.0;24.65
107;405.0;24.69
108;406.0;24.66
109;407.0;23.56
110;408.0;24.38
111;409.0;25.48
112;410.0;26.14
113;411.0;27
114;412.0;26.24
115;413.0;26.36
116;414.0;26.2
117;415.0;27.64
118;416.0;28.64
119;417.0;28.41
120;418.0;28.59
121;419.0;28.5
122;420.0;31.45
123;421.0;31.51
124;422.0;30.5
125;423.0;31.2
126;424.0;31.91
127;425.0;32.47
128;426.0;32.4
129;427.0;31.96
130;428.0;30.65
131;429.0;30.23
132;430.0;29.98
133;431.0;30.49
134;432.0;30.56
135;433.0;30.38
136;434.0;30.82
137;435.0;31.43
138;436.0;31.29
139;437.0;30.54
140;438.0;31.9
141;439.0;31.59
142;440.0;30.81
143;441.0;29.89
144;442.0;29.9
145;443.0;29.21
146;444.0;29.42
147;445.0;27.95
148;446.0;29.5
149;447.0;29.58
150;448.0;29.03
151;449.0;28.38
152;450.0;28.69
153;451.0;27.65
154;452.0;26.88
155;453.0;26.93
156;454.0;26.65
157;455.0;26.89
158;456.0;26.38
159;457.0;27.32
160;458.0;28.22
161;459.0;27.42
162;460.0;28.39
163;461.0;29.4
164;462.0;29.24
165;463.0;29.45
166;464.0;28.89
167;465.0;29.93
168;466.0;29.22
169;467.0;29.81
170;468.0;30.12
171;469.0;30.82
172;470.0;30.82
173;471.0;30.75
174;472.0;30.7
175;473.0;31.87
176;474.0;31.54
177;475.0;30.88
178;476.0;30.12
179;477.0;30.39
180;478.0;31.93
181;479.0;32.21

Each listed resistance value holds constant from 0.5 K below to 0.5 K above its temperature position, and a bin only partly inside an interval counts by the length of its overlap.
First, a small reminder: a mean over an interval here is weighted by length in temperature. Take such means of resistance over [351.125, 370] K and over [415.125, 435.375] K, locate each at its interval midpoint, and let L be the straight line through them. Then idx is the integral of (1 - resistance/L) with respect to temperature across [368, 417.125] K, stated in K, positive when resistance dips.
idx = 7.6 K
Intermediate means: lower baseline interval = 30.7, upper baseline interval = 30.5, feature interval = 25.9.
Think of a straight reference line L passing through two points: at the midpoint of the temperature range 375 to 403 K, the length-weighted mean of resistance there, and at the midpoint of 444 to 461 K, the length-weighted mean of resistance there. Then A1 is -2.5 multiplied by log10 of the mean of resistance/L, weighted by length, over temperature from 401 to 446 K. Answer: -0.08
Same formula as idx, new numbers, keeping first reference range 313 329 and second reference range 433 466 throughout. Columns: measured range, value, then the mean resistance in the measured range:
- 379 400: 3.6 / 25.5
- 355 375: 1.1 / 29.6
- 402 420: 2.2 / 26.3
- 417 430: -0.5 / 30.8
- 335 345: 0.2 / 31.3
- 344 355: -0.1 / 31.9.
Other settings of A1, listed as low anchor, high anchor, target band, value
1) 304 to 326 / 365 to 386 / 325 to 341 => -0.05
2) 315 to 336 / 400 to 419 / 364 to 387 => 0.07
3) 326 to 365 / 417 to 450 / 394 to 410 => 0.23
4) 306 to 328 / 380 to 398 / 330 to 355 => -0.07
